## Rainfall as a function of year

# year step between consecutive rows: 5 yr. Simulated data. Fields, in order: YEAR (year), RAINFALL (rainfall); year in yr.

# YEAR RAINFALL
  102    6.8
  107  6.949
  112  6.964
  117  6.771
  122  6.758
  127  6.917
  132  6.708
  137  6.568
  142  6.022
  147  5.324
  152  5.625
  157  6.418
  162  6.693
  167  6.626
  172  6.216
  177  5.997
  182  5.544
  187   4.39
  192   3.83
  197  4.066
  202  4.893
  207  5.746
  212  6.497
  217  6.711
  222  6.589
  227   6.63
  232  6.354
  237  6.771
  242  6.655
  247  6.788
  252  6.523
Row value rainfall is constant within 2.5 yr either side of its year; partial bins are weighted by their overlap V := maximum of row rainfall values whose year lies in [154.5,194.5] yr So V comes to 6.693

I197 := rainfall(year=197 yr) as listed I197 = 4.066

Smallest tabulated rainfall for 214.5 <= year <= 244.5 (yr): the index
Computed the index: 6.354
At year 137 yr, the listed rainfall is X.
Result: 6.568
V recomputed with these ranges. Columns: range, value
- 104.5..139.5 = 6.964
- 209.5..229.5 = 6.711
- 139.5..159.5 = 6.418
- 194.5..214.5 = 6.497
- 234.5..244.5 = 6.771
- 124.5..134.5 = 6.917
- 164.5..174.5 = 6.626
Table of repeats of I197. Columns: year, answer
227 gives 6.63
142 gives 6.022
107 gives 6.949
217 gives 6.711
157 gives 6.418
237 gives 6.771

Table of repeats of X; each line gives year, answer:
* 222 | 6.589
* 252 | 6.523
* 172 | 6.216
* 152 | 5.625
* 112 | 6.964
